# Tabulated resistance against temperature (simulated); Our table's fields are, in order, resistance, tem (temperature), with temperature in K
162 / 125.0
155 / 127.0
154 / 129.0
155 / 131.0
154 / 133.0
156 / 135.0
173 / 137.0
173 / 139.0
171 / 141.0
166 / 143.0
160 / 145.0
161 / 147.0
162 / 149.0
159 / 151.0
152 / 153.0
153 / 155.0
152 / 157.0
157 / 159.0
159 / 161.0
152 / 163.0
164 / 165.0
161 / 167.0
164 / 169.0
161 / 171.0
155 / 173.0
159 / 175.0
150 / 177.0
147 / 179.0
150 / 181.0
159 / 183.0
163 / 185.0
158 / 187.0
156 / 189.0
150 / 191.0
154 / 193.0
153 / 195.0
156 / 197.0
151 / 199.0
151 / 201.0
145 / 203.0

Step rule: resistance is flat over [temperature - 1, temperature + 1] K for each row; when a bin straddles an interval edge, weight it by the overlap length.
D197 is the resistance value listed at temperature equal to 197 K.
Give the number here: 156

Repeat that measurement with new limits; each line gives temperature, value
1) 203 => 145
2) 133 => 154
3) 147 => 161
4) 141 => 171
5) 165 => 164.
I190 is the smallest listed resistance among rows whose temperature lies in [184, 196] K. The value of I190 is 150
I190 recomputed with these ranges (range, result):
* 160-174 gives 152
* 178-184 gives 147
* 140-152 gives 159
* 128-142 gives 154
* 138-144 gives 166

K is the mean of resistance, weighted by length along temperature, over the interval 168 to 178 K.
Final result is 158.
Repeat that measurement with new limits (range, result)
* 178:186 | 155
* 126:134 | 154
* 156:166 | 157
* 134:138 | 164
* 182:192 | 157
